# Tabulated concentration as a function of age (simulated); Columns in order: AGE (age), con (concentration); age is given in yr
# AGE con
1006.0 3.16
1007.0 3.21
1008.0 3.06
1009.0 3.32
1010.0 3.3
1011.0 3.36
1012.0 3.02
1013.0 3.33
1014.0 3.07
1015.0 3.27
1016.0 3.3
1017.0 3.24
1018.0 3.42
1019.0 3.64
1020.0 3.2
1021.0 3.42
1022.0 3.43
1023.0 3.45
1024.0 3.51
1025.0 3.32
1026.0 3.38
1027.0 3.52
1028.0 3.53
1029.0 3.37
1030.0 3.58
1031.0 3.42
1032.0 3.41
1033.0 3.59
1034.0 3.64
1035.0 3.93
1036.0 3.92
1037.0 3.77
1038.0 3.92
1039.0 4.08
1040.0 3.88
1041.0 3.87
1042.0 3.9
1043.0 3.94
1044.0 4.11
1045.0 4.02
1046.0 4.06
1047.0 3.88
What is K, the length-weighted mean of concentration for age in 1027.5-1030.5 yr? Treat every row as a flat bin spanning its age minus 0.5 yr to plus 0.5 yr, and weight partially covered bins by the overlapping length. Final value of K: 3.49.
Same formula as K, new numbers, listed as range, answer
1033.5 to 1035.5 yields 3.79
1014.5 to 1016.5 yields 3.29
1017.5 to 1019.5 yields 3.53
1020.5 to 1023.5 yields 3.43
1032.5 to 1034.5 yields 3.62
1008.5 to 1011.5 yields 3.33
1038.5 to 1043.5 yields 3.93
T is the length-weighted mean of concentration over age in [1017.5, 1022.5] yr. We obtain 3.42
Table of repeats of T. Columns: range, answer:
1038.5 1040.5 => 3.98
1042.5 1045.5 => 4.02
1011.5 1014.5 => 3.14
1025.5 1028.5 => 3.48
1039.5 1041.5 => 3.88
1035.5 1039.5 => 3.92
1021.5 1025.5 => 3.43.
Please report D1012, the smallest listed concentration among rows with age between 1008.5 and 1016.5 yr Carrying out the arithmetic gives 3.02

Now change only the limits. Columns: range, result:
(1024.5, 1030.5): 3.32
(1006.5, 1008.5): 3.06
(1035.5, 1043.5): 3.77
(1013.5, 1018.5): 3.07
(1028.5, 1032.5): 3.37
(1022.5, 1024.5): 3.45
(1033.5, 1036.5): 3.64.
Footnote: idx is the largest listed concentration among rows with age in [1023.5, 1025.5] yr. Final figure 3.51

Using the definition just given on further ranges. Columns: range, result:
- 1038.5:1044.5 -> 4.11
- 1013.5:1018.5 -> 3.42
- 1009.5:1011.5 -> 3.36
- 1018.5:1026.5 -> 3.64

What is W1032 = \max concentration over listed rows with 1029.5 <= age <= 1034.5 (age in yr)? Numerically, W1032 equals 3.64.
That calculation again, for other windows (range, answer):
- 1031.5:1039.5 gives 4.08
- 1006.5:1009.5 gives 3.32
